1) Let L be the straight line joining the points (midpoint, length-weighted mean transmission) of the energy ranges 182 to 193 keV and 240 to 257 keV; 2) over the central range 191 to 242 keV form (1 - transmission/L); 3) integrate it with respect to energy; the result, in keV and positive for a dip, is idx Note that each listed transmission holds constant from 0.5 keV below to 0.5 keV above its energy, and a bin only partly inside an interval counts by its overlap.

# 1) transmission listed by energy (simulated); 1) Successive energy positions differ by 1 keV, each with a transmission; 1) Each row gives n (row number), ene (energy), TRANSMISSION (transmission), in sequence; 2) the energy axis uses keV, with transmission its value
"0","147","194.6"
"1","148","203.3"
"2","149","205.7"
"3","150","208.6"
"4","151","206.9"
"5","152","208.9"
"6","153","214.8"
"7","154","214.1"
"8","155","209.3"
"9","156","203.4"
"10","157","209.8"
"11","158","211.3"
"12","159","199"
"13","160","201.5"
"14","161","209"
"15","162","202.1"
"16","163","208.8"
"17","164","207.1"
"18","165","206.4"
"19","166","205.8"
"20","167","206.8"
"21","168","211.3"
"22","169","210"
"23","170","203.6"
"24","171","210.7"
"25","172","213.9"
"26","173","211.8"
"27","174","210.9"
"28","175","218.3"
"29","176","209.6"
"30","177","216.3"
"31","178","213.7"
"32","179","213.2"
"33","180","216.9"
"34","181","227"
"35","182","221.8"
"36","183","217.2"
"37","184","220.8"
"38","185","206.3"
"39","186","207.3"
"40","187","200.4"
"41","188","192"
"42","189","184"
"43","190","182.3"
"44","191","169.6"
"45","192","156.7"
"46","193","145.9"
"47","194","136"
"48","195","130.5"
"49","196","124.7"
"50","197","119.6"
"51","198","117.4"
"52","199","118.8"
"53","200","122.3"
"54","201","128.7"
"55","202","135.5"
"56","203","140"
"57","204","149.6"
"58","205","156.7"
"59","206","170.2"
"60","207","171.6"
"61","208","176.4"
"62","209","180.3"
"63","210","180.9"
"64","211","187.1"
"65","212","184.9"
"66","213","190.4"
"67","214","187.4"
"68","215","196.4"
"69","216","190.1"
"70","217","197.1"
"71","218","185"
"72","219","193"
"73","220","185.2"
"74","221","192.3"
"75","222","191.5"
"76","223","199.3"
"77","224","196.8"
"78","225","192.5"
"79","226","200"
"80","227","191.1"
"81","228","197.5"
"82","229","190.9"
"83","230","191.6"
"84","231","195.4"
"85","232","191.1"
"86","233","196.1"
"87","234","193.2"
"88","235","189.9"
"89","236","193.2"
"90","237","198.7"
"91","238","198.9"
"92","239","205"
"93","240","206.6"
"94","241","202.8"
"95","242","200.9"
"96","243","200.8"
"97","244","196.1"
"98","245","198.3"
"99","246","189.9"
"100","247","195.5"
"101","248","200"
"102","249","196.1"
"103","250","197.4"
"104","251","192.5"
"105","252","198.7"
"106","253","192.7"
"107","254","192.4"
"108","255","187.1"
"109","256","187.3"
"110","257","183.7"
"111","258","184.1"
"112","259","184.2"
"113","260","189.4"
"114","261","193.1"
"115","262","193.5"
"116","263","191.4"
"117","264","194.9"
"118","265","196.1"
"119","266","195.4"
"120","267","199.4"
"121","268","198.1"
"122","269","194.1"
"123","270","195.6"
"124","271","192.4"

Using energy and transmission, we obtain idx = 4.86 keV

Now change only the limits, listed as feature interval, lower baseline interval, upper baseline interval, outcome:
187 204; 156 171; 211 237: 4.6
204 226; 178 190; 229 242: 1.7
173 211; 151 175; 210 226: 4.5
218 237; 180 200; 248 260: -1.0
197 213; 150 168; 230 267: 3.7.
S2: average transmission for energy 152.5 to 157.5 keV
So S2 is 210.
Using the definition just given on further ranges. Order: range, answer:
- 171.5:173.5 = 213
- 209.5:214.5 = 186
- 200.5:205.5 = 142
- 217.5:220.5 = 188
